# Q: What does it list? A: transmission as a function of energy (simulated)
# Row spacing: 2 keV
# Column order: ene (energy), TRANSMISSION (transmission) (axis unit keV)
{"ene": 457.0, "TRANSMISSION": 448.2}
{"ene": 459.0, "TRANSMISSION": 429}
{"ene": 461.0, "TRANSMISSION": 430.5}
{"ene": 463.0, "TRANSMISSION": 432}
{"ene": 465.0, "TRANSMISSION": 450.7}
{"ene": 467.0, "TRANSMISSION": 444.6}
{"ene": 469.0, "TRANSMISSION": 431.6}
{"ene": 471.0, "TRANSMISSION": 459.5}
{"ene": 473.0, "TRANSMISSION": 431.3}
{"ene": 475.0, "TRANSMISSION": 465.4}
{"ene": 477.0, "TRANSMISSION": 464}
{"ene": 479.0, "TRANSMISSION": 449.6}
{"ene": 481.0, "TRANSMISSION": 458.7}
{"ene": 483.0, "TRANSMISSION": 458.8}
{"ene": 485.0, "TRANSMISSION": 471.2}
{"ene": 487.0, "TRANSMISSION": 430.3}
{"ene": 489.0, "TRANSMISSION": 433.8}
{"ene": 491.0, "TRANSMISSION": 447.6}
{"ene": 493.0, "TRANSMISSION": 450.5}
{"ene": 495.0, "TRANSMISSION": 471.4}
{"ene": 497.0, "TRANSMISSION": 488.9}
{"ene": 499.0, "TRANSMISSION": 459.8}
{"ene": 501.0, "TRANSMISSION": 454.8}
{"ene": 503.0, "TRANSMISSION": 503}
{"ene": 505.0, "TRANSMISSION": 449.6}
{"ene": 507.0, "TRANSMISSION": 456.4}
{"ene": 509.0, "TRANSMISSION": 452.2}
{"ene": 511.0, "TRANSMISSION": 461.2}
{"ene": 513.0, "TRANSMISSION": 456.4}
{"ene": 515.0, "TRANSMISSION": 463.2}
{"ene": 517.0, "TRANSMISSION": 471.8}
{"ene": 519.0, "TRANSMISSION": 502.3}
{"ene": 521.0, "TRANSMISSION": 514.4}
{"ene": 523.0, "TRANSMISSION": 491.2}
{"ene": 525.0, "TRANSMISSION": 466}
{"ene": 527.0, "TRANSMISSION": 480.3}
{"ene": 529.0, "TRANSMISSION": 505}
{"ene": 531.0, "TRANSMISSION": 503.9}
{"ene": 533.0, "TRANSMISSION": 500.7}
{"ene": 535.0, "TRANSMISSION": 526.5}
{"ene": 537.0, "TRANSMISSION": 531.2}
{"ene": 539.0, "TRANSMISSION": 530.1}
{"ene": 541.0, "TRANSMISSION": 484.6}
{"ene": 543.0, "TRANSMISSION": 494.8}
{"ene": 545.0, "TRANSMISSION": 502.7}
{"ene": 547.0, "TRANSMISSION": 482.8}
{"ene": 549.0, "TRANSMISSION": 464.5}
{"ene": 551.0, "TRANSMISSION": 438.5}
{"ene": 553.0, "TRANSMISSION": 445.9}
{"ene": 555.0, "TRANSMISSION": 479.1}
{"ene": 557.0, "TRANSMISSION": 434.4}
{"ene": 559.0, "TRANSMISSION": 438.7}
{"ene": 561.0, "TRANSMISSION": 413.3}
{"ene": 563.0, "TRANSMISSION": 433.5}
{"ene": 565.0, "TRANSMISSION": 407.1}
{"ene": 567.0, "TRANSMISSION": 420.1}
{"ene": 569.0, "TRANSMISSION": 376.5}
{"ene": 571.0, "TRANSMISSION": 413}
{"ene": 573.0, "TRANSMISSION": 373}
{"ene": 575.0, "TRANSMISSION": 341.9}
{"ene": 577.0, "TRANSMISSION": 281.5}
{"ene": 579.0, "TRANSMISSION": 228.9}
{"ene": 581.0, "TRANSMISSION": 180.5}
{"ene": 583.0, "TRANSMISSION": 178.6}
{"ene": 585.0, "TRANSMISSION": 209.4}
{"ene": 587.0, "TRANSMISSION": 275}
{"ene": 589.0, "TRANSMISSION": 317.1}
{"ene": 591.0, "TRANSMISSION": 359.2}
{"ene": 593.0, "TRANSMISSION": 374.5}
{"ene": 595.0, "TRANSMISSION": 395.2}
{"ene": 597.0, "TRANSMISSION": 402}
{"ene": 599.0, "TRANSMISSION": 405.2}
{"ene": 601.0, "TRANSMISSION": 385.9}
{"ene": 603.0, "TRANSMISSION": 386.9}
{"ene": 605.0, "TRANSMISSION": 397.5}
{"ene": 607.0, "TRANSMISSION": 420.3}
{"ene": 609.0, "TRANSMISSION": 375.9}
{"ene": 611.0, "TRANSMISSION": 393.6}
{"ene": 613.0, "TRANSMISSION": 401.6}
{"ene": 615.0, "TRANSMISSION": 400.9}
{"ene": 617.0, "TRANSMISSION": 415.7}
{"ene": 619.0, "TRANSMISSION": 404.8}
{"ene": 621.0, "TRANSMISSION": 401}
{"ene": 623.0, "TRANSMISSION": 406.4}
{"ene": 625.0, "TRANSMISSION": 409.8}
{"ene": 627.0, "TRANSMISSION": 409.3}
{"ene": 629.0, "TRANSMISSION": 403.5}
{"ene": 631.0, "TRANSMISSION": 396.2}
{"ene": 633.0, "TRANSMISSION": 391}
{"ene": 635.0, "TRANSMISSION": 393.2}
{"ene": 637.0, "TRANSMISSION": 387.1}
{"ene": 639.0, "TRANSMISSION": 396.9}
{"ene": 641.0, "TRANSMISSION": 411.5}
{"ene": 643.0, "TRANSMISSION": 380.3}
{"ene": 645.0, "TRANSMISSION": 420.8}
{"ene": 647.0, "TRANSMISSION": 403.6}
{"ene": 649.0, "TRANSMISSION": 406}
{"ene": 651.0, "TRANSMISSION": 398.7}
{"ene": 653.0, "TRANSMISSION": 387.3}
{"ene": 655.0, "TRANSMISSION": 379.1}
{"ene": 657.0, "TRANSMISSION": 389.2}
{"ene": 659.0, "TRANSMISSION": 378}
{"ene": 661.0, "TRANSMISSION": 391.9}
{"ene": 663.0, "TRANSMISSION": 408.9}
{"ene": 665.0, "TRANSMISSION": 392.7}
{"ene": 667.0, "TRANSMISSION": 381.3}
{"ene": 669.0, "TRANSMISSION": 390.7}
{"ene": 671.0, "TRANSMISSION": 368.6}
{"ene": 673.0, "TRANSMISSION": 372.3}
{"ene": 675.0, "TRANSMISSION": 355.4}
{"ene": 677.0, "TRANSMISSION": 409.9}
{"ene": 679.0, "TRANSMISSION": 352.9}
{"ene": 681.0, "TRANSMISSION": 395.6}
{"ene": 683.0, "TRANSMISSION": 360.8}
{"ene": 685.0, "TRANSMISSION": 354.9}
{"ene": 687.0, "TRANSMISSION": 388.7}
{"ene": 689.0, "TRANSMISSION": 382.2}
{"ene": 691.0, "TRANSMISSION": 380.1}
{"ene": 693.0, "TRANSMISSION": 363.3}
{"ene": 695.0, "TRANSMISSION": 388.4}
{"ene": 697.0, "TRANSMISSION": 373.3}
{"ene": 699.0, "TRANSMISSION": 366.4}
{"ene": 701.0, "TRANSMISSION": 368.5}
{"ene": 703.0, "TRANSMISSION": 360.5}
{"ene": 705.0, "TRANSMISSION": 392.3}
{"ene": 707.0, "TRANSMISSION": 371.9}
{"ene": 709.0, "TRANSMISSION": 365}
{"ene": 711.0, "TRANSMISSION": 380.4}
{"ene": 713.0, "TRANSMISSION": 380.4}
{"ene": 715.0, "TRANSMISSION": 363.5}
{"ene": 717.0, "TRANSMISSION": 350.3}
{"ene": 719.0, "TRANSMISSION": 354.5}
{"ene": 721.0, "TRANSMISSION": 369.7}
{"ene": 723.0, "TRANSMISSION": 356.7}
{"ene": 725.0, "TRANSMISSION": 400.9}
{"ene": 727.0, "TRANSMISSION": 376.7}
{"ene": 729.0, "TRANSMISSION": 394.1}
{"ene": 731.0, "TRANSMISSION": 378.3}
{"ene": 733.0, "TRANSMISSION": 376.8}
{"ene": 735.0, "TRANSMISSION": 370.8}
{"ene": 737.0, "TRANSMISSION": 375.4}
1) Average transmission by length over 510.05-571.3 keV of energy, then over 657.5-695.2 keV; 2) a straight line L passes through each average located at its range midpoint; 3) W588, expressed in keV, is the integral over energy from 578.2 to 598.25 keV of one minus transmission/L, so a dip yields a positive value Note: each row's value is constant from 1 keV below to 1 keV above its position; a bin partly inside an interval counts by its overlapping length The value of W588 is 6.6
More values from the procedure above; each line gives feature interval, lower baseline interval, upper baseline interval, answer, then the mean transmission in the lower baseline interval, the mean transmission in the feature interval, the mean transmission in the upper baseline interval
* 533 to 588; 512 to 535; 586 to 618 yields 5.1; 489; 401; 382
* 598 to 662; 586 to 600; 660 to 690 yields -4.8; 361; 398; 380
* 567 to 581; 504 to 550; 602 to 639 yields 3.6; 487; 331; 400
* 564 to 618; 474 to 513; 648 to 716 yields 8.4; 459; 352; 379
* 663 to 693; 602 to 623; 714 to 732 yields 0.4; 400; 378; 372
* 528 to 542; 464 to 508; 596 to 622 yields -2.5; 456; 512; 399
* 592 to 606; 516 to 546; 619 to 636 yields 1.2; 500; 392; 402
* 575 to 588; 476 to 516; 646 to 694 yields 5.8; 459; 235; 383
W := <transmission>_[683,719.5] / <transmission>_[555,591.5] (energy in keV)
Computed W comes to 1.1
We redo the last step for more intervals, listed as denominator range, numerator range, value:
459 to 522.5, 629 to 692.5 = 0.85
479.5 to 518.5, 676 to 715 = 0.82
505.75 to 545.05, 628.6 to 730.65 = 0.78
